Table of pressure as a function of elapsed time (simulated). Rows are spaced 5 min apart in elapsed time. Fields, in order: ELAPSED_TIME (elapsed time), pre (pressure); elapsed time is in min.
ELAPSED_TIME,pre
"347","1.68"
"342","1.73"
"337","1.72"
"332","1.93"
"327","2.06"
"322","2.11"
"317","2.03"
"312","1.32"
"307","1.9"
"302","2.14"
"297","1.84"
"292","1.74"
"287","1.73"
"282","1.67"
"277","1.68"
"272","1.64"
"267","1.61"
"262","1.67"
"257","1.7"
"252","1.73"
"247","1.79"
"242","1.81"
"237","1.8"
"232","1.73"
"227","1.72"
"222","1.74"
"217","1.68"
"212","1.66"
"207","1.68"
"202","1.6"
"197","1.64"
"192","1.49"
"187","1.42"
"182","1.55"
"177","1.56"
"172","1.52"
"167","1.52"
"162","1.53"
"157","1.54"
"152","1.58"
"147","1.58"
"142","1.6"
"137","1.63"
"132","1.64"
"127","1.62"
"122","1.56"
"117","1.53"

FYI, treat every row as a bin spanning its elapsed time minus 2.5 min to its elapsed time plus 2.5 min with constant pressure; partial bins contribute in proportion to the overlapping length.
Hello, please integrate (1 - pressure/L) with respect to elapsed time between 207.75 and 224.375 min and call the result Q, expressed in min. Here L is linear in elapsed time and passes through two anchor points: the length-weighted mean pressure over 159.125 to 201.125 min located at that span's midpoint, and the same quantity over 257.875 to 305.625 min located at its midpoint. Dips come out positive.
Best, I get -0.9 min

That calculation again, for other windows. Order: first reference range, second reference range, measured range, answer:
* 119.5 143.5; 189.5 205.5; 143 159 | 0.32 min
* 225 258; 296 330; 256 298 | 3.31 min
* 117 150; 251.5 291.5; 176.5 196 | 1.43 min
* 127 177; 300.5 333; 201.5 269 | 1.36 min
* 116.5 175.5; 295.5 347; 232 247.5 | -0.53 min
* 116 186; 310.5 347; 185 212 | 1.06 min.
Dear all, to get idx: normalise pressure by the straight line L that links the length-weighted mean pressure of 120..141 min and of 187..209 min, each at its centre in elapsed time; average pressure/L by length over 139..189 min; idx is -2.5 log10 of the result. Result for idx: 0.04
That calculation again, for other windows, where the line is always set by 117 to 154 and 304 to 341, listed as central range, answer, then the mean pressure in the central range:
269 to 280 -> 0.087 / 1.66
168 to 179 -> 0.078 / 1.54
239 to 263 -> 0.010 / 1.75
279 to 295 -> 0.060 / 1.72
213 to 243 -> -0.006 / 1.74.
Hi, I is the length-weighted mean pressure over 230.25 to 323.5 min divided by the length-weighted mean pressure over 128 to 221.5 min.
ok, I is 1.1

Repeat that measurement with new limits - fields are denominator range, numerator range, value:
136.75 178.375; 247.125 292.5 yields 1.08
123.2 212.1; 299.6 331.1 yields 1.22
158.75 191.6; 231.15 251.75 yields 1.18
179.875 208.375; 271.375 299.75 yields 1.11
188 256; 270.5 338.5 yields 1.08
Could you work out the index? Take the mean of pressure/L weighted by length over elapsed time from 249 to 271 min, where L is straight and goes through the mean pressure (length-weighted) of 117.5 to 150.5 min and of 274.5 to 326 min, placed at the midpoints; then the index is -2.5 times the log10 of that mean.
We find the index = 0.06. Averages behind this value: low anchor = 1.6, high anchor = 1.82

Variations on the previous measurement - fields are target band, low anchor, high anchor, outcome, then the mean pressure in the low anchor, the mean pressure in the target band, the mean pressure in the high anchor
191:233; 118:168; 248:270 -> -0.01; 1.58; 1.66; 1.68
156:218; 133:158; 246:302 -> 0.05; 1.59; 1.57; 1.73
